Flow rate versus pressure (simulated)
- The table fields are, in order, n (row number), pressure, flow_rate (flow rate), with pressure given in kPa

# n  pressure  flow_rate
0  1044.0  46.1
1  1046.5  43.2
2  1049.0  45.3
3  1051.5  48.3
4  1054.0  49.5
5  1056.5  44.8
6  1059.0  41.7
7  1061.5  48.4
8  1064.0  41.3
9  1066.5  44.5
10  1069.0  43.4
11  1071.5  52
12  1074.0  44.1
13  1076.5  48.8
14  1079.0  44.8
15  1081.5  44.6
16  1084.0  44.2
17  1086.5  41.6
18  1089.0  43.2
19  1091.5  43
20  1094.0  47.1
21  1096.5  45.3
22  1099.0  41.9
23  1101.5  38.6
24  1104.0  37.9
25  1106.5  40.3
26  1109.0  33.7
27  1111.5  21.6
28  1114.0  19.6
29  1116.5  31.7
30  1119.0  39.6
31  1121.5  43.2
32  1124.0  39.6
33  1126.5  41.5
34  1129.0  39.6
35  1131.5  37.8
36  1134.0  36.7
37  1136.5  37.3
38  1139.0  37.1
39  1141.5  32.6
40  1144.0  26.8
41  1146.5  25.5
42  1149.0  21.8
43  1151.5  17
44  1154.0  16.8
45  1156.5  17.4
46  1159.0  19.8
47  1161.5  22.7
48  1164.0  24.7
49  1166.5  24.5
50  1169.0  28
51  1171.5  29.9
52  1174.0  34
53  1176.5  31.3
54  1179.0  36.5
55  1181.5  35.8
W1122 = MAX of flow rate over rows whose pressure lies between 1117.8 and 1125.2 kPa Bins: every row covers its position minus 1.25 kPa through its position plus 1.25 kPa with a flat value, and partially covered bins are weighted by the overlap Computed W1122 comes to 43.2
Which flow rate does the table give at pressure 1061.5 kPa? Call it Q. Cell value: 48.4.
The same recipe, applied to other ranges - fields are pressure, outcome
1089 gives 43.2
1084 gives 44.2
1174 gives 34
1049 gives 45.3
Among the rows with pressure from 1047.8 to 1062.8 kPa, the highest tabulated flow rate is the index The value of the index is 49.5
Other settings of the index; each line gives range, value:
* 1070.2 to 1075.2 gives 52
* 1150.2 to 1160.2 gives 19.8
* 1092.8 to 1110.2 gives 47.1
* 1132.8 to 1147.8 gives 37.3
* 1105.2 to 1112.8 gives 40.3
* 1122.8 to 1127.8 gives 41.5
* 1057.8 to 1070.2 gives 48.4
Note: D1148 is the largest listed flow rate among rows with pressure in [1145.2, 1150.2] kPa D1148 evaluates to 25.5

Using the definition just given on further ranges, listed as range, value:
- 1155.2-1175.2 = 34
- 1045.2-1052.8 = 48.3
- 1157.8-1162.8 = 22.7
